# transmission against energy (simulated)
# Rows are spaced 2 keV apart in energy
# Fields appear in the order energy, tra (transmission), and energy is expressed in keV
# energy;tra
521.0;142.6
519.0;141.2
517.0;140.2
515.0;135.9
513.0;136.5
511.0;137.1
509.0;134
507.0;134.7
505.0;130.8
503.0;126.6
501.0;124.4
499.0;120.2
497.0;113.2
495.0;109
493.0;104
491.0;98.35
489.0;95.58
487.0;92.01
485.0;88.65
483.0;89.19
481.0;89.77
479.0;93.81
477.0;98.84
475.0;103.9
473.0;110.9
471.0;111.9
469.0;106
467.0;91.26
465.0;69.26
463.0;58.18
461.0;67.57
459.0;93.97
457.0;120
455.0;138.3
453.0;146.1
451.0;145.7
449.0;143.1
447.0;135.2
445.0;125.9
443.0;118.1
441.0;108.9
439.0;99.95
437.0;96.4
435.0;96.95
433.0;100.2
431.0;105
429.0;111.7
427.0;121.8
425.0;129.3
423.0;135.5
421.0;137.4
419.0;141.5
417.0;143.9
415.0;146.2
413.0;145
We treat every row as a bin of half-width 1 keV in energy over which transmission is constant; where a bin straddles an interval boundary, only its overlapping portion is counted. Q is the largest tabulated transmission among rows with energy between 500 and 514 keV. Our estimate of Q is 137.1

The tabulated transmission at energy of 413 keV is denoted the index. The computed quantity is 145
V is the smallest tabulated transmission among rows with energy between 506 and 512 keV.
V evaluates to 134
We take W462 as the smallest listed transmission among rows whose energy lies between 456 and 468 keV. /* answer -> 58.18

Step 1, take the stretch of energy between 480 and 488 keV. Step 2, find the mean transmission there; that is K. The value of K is 89.9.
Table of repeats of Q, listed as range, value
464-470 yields 106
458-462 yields 93.97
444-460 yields 146.1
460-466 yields 69.26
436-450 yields 143.1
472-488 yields 110.9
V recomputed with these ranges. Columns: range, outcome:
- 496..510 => 113.2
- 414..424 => 135.5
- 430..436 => 96.95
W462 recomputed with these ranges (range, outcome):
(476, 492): 88.65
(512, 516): 135.9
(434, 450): 96.4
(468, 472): 106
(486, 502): 92.01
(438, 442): 99.95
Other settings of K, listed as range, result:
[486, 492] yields 95.3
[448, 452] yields 144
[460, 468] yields 71.6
